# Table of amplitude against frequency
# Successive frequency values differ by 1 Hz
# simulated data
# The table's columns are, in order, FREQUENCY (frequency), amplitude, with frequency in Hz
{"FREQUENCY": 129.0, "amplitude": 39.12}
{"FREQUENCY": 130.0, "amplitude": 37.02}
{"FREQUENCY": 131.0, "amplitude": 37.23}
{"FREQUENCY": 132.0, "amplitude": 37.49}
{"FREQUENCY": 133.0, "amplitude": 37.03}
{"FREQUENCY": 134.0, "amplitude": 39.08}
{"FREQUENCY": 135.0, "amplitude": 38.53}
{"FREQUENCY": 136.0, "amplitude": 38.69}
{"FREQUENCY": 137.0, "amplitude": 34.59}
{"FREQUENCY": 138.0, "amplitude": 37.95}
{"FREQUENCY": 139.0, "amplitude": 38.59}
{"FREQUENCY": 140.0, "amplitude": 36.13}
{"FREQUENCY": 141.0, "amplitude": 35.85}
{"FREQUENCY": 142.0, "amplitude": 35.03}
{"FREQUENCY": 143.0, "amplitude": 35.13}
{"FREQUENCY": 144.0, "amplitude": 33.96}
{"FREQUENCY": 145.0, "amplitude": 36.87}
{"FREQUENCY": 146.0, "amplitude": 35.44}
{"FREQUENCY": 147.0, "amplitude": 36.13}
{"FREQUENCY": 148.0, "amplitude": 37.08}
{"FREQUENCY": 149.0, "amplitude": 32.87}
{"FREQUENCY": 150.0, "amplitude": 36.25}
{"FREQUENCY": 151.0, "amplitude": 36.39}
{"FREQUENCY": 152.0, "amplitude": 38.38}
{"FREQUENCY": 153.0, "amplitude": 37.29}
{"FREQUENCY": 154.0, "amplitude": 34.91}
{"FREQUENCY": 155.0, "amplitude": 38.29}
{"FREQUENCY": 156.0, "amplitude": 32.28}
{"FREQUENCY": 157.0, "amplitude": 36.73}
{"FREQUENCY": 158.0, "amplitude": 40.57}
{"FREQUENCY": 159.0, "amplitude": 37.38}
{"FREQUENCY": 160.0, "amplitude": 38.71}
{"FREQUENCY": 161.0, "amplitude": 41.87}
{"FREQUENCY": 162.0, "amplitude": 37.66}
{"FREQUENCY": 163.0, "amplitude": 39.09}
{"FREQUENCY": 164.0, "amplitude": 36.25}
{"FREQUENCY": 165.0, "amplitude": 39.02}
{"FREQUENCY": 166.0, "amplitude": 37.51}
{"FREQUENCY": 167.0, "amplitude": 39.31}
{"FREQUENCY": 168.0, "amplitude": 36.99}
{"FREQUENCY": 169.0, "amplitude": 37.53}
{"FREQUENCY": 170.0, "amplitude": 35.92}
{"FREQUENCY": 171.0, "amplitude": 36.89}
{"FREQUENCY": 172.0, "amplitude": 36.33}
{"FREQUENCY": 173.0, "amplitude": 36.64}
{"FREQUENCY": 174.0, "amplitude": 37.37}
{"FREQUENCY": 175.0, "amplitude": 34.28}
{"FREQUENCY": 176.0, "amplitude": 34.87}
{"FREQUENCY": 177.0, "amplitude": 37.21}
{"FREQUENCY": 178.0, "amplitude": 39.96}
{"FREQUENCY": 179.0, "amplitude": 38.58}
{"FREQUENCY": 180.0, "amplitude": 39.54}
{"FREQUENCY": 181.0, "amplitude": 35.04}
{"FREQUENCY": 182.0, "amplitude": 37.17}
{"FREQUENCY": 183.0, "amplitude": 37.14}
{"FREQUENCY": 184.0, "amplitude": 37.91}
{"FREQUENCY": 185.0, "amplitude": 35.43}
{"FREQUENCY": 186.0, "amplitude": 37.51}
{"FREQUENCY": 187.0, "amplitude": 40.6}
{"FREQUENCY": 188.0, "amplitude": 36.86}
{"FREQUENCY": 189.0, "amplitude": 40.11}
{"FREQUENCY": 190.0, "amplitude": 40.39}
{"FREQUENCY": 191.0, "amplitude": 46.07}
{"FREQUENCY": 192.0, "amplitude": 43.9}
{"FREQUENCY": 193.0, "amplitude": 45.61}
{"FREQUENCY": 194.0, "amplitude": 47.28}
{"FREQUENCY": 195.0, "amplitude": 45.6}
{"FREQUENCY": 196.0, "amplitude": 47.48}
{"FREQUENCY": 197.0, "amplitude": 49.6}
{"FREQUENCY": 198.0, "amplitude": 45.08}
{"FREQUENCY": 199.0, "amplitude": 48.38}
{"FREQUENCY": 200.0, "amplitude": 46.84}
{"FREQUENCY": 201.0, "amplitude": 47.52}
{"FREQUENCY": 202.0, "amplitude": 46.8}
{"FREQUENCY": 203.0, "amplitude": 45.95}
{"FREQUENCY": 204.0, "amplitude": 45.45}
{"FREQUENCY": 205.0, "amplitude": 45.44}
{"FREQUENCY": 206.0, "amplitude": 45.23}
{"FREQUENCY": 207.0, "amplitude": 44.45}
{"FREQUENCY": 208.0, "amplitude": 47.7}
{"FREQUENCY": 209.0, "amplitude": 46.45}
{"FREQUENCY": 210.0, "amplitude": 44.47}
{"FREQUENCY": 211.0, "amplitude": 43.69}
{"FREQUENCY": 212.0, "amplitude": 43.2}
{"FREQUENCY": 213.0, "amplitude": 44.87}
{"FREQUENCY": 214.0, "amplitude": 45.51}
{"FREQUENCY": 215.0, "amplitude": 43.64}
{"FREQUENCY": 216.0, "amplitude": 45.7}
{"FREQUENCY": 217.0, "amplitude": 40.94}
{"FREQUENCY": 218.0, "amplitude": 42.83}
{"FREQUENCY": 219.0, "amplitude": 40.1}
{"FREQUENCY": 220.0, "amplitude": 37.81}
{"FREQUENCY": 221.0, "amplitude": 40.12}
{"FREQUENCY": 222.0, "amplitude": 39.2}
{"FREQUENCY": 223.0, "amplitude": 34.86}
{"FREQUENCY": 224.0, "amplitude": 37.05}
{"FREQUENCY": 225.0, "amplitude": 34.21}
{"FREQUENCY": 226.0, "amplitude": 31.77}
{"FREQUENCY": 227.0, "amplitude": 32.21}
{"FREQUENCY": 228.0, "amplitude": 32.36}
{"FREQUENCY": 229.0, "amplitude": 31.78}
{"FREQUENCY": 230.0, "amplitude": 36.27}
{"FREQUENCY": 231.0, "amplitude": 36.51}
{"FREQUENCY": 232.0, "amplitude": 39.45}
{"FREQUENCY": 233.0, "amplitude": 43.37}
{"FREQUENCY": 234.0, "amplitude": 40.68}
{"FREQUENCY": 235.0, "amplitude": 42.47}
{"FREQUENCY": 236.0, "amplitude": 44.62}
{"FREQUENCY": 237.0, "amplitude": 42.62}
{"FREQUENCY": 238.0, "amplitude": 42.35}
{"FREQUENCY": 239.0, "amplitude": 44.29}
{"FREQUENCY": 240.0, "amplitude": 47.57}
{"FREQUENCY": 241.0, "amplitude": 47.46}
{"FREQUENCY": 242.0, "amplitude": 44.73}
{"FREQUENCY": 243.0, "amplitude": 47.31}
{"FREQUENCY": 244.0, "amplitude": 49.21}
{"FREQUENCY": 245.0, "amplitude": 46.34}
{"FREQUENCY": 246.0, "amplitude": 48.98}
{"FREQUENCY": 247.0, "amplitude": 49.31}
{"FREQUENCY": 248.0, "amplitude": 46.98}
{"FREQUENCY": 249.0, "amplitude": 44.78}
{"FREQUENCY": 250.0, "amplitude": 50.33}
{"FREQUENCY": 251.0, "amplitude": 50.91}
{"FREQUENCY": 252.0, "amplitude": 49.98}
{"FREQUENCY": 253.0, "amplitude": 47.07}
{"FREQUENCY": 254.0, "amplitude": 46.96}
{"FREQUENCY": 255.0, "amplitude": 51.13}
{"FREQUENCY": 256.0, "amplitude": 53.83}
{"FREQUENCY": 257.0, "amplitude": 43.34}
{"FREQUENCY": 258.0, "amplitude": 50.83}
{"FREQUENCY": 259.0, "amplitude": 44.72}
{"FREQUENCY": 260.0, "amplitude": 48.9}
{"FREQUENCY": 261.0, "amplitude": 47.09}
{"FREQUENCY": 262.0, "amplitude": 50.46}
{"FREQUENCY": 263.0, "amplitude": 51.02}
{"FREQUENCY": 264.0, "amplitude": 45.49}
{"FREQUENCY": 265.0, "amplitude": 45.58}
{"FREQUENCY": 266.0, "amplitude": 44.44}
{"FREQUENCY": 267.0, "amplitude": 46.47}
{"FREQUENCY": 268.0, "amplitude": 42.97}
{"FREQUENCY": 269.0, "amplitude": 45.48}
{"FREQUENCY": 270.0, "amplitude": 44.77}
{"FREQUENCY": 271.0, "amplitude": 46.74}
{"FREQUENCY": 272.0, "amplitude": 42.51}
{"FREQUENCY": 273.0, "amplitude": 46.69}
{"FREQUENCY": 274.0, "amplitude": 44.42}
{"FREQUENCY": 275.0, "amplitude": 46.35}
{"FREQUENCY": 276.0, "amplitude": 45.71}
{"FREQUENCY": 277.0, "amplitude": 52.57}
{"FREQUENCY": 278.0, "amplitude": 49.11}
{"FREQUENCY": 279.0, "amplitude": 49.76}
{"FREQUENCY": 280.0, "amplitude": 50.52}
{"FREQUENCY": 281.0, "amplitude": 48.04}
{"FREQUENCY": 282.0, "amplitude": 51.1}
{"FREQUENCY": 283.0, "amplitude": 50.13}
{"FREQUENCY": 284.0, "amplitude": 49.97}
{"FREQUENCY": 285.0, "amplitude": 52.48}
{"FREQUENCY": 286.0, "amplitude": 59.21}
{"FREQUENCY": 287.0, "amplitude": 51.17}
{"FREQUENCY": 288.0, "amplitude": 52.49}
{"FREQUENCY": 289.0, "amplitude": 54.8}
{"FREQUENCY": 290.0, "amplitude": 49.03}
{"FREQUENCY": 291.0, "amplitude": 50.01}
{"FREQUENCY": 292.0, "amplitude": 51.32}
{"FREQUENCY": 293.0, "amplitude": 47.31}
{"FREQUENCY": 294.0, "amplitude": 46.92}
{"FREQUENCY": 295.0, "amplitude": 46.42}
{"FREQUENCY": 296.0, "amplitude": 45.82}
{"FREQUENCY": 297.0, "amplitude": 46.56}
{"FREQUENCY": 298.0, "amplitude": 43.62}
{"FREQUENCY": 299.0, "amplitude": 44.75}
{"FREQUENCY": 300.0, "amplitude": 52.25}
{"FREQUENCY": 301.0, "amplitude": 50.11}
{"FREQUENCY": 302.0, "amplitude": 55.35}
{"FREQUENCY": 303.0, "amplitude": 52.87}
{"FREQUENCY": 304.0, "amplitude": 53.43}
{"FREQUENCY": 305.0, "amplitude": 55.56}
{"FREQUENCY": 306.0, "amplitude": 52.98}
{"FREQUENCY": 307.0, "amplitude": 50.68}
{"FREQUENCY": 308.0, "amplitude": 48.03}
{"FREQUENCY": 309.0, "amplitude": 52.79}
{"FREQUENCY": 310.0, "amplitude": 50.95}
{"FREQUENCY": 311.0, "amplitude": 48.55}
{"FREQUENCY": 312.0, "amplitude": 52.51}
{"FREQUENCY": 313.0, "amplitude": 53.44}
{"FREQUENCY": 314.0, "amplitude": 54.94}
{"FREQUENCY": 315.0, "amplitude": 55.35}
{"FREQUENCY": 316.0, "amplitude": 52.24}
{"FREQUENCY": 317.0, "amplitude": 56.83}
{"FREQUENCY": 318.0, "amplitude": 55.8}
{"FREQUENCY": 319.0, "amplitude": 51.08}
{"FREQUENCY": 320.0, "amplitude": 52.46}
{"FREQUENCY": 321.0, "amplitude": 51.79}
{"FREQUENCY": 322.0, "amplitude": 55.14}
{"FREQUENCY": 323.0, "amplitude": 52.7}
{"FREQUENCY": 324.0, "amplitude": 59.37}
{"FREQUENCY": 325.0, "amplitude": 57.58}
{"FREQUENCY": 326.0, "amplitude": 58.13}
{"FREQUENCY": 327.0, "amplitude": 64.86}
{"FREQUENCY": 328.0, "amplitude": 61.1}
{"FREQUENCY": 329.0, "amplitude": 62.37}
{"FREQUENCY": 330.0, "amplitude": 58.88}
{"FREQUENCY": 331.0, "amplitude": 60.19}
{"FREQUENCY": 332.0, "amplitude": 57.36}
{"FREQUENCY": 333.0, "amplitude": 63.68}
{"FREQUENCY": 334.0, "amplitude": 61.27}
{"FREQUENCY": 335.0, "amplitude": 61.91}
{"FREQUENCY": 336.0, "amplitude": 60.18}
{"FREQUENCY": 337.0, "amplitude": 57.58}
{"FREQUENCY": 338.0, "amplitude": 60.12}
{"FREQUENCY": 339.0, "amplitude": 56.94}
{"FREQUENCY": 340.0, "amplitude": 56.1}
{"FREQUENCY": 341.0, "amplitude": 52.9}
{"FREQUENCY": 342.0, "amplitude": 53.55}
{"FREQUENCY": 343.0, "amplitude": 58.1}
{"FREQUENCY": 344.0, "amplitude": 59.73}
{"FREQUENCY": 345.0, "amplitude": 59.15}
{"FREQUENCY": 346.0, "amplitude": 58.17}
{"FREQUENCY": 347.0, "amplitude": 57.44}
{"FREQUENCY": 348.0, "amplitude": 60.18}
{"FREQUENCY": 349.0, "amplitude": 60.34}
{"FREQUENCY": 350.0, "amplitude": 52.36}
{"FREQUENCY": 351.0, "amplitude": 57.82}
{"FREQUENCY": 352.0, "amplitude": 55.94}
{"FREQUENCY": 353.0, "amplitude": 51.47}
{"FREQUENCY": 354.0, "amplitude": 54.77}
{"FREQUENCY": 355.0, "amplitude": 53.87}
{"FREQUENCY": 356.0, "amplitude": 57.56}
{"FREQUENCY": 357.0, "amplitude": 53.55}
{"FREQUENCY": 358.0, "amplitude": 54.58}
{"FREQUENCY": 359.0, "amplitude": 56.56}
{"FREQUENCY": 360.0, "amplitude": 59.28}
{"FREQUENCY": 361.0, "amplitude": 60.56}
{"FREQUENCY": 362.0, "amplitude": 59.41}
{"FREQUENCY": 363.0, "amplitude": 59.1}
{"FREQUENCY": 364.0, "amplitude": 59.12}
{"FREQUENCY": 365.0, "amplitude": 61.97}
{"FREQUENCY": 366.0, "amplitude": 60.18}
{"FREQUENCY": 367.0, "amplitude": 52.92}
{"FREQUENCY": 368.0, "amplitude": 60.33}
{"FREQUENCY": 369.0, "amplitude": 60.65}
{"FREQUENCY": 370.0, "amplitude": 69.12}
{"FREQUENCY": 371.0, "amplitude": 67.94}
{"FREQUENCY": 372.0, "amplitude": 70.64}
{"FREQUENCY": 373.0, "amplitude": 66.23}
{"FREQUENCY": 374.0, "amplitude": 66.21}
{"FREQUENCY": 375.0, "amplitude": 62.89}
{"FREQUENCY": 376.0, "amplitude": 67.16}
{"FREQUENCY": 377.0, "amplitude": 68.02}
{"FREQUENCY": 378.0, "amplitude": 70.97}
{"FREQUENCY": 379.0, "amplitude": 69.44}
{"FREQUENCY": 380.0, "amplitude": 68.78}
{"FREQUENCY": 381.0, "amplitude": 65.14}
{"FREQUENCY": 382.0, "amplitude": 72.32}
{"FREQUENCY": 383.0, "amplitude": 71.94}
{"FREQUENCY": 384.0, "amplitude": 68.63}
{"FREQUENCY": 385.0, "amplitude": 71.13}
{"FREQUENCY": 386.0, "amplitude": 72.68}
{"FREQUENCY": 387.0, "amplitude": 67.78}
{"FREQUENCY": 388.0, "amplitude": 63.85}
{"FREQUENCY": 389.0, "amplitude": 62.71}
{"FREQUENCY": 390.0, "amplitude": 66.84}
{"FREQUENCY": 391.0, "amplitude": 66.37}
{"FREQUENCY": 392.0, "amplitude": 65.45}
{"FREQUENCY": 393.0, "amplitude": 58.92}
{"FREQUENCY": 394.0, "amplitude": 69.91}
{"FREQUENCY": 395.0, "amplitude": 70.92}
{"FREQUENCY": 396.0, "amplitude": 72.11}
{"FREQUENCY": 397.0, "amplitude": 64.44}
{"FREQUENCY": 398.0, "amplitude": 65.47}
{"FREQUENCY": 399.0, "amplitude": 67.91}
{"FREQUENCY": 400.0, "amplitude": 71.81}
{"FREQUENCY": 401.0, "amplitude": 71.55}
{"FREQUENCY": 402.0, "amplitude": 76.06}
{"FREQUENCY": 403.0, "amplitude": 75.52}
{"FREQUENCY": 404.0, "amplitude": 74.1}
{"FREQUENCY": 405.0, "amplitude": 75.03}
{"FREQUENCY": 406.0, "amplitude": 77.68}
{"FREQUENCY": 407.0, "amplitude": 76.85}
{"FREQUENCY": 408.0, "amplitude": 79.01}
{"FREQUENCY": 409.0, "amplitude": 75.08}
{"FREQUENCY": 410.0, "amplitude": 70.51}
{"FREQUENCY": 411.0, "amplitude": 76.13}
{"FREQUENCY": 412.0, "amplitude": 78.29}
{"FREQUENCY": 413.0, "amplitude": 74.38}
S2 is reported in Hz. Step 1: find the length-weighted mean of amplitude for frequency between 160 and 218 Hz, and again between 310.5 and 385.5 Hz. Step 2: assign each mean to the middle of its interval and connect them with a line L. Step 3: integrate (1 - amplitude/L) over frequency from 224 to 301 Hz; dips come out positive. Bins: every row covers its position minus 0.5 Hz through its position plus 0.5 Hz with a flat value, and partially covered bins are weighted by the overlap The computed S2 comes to 5.6 Hz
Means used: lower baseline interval 41.5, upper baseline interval 59.6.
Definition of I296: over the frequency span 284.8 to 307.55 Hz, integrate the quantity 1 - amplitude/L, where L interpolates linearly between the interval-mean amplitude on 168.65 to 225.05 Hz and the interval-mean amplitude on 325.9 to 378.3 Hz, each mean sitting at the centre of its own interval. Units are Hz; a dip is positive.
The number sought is 1.1 Hz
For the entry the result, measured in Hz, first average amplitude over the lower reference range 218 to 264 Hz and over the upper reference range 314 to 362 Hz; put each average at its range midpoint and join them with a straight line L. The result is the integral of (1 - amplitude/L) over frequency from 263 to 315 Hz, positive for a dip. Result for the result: 1.00 Hz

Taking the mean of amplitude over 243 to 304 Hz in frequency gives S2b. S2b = 48.6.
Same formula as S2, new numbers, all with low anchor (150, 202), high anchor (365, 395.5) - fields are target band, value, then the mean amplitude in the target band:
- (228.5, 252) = 1.8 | 44.4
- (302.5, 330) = 1.6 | 54.7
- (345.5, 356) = 1.1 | 56.3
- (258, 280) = 2.1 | 46.9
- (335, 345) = 0.6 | 57.6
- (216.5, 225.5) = 1.4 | 38.6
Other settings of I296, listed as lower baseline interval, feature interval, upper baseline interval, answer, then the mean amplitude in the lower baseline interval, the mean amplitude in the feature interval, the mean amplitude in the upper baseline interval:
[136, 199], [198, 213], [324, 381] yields -1.03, 38.4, 45.8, 60.2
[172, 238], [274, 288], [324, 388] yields 0.24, 41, 50.3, 61.2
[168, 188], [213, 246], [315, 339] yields 2.49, 37.1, 41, 57.9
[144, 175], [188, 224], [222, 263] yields -2.82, 37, 44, 43.9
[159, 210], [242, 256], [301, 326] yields -0.36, 41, 48.5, 53.5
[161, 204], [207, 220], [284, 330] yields -0.11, 40.4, 43.9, 52.8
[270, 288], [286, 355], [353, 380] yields 0.66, 49.2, 54.6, 61.6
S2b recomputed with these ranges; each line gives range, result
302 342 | 55.9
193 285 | 45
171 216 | 42.2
